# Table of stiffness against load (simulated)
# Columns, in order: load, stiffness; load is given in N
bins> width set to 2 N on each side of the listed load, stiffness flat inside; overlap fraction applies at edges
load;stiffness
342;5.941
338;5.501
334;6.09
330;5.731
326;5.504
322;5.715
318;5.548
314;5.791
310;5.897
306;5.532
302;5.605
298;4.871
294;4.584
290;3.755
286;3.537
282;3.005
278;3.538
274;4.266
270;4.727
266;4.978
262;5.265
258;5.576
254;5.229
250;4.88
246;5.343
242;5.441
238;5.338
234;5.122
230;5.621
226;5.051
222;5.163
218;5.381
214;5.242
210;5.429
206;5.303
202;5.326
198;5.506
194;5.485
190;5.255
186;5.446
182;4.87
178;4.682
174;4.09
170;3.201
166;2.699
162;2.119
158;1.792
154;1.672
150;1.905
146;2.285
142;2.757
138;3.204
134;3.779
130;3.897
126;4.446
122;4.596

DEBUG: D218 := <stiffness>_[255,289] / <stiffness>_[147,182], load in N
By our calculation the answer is 1.52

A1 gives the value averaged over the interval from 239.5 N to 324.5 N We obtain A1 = 4.91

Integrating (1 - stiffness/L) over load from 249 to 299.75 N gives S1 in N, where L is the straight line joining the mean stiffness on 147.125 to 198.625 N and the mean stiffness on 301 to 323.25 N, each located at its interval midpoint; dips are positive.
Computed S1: 6.4 N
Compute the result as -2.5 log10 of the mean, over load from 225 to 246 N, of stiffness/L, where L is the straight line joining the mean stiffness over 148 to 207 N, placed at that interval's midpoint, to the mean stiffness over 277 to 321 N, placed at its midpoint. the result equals -0.23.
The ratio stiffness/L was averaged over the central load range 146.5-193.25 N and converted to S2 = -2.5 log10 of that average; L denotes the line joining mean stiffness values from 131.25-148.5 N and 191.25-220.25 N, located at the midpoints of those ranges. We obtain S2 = 0.22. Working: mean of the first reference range 3.01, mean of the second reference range 5.38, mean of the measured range 3.45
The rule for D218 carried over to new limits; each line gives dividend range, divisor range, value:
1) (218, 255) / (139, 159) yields 2.44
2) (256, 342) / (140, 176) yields 2.01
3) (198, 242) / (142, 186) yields 1.75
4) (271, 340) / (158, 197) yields 1.21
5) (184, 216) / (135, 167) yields 2.30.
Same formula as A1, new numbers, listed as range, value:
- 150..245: 4.53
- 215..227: 5.21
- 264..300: 4.14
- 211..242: 5.29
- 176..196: 5.15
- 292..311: 5.27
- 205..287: 4.94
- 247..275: 5.03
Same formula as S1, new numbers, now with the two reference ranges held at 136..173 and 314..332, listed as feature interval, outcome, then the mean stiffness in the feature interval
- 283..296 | 2.9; 3.89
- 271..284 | 2.9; 3.69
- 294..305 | 0.1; 5.15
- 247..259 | -2.5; 5.21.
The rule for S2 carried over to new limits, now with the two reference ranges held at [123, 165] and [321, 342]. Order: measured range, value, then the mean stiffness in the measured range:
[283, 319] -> 0.07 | 4.94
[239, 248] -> -0.23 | 5.39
